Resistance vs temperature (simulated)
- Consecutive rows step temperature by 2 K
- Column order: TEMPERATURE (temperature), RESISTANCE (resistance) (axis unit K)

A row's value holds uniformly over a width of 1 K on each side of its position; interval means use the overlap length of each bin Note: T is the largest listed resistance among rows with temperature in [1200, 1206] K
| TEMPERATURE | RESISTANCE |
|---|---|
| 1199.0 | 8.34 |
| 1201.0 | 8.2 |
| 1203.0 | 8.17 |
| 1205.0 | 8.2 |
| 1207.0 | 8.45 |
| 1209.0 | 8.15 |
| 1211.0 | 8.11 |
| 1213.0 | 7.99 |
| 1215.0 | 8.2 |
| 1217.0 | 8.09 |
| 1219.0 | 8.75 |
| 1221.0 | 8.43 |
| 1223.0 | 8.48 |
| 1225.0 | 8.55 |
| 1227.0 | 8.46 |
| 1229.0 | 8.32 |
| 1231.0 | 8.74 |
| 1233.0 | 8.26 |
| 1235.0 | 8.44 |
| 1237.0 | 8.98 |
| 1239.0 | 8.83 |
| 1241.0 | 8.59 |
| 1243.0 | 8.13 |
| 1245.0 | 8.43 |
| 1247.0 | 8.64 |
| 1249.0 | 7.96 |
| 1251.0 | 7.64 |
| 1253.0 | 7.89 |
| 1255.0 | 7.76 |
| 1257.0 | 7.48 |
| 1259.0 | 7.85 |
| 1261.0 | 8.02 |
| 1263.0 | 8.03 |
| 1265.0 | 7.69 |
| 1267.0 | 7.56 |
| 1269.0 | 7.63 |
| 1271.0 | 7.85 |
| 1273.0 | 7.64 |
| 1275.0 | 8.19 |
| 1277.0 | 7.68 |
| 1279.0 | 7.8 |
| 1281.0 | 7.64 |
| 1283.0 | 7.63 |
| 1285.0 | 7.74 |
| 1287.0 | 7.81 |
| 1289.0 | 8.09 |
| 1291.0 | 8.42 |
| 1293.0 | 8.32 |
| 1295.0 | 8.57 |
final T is 8.2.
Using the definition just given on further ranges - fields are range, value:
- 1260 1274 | 8.03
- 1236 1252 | 8.98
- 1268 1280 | 8.19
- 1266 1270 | 7.63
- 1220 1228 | 8.55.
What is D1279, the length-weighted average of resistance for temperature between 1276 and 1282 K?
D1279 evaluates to 7.71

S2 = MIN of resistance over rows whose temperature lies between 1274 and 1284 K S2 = 7.63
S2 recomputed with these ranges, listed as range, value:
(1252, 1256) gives 7.76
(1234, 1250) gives 7.96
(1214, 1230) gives 8.09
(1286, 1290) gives 7.81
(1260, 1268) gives 7.56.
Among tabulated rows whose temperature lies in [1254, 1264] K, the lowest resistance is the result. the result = 7.48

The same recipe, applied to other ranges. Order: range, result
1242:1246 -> 8.13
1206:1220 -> 7.99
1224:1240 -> 8.26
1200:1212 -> 8.11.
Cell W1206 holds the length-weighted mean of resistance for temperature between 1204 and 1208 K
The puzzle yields 8.32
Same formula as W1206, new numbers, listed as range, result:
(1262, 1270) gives 7.73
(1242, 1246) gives 8.28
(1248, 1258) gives 7.75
